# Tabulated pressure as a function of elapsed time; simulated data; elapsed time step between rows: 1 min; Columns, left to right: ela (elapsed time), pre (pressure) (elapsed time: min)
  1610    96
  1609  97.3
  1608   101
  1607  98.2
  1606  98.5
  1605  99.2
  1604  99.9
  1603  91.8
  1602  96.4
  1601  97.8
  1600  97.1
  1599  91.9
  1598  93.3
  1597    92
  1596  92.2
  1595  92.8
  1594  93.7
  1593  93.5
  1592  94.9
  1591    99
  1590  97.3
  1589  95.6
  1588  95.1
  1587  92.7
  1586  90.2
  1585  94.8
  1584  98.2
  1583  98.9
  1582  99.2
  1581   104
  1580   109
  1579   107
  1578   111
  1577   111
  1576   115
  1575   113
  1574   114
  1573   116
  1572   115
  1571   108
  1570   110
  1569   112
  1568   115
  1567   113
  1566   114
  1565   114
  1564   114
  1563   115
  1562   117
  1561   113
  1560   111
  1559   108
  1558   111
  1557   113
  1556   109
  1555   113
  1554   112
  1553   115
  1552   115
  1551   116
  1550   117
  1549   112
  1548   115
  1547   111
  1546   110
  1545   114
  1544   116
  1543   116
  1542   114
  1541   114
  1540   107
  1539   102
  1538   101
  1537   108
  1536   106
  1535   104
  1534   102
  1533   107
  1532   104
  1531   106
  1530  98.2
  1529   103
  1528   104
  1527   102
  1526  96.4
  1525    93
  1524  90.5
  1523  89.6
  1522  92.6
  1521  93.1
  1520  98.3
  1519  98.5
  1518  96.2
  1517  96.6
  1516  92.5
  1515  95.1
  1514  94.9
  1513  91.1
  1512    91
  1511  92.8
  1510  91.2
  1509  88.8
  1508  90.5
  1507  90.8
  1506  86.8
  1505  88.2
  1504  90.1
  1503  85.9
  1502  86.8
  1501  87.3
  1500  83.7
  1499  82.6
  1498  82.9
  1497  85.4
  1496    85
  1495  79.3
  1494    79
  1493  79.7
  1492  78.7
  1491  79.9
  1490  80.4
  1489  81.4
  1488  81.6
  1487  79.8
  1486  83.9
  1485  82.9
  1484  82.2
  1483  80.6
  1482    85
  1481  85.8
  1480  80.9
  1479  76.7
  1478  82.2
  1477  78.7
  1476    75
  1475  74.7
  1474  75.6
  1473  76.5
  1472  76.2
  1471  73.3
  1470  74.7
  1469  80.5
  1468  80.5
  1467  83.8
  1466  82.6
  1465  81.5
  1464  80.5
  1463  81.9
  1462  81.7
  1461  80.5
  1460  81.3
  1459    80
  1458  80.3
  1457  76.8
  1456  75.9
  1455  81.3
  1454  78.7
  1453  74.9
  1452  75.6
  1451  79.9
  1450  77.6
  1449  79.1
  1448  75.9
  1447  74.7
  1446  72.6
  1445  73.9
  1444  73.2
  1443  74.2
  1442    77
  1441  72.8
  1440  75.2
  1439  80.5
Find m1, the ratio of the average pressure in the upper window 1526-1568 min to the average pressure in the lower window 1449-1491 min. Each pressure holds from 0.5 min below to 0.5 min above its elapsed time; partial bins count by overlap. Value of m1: 1.38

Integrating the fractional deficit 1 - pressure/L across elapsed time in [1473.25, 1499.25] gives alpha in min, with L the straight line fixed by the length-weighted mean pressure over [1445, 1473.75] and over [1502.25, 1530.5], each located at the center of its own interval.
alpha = 1.5 min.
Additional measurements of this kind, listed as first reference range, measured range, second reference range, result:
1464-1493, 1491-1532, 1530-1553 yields 2.0 min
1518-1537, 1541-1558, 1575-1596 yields -2.4 min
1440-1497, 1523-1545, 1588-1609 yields -4.2 min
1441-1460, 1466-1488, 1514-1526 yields 1.0 min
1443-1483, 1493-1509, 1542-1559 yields 1.4 min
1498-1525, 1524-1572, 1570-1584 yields -4.0 min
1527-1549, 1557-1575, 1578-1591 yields -1.8 min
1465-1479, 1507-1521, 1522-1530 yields -0.1 min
